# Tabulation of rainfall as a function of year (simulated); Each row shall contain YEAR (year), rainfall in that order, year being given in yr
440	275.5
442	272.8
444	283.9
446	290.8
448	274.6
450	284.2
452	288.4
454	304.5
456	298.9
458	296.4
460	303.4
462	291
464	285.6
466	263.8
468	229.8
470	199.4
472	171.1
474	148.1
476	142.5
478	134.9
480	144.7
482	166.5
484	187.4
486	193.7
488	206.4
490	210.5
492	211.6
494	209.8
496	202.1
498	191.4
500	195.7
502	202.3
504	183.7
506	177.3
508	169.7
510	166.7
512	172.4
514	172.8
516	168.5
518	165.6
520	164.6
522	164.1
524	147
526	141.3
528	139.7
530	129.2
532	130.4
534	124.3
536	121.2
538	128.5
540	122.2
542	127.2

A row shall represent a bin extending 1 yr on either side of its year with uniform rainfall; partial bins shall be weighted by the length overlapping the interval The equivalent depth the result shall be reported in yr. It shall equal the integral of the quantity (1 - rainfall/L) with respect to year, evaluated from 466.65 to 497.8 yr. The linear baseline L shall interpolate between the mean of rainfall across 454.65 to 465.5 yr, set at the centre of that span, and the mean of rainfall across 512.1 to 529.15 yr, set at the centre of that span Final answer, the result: 7.3 yr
